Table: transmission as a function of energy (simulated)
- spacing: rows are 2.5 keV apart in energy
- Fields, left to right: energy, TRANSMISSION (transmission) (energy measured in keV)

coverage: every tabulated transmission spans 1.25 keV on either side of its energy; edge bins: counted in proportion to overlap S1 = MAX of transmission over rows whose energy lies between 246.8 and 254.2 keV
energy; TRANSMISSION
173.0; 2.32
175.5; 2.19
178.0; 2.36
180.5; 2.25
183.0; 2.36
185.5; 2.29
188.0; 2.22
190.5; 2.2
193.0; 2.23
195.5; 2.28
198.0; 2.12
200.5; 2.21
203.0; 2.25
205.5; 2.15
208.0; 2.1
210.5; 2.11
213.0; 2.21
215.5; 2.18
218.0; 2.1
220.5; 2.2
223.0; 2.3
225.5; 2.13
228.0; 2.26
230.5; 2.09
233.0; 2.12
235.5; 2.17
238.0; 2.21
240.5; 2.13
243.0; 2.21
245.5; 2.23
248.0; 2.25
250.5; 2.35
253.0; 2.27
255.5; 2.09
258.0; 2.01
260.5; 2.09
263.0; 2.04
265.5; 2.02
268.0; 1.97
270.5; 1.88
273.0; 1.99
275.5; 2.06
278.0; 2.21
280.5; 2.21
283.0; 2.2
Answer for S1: 2.35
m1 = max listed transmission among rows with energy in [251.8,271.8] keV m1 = 2.27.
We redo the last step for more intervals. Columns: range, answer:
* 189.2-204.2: 2.28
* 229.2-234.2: 2.12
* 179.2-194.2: 2.36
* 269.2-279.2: 2.21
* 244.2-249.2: 2.25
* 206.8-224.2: 2.3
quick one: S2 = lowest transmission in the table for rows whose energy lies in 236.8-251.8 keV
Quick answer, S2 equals 2.13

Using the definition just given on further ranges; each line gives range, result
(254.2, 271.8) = 1.88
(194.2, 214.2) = 2.1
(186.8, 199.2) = 2.12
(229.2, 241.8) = 2.09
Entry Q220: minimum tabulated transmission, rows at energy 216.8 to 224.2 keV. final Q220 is 2.1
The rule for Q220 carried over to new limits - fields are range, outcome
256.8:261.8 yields 2.01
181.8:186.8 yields 2.29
